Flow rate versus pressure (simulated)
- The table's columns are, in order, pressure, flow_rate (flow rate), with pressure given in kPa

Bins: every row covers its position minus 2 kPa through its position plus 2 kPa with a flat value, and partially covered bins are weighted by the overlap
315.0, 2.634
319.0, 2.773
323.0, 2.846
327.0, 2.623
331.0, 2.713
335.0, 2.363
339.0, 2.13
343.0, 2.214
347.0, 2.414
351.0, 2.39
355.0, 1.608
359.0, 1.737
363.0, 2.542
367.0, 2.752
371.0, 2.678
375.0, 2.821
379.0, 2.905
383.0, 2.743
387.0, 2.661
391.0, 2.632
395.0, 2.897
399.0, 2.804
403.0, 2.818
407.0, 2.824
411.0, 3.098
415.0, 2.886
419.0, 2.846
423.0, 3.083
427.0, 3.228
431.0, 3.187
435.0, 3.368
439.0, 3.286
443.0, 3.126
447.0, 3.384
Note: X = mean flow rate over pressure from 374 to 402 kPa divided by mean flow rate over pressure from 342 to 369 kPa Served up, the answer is 1.24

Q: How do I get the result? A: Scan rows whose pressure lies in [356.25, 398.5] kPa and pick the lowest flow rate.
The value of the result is 1.737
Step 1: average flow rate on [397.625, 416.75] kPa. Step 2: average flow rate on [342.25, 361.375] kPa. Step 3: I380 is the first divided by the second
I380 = 1.39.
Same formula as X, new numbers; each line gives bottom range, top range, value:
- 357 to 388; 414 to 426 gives 1.14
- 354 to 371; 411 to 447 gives 1.39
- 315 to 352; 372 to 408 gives 1.11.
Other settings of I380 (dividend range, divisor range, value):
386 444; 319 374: 1.24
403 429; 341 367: 1.36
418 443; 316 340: 1.22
